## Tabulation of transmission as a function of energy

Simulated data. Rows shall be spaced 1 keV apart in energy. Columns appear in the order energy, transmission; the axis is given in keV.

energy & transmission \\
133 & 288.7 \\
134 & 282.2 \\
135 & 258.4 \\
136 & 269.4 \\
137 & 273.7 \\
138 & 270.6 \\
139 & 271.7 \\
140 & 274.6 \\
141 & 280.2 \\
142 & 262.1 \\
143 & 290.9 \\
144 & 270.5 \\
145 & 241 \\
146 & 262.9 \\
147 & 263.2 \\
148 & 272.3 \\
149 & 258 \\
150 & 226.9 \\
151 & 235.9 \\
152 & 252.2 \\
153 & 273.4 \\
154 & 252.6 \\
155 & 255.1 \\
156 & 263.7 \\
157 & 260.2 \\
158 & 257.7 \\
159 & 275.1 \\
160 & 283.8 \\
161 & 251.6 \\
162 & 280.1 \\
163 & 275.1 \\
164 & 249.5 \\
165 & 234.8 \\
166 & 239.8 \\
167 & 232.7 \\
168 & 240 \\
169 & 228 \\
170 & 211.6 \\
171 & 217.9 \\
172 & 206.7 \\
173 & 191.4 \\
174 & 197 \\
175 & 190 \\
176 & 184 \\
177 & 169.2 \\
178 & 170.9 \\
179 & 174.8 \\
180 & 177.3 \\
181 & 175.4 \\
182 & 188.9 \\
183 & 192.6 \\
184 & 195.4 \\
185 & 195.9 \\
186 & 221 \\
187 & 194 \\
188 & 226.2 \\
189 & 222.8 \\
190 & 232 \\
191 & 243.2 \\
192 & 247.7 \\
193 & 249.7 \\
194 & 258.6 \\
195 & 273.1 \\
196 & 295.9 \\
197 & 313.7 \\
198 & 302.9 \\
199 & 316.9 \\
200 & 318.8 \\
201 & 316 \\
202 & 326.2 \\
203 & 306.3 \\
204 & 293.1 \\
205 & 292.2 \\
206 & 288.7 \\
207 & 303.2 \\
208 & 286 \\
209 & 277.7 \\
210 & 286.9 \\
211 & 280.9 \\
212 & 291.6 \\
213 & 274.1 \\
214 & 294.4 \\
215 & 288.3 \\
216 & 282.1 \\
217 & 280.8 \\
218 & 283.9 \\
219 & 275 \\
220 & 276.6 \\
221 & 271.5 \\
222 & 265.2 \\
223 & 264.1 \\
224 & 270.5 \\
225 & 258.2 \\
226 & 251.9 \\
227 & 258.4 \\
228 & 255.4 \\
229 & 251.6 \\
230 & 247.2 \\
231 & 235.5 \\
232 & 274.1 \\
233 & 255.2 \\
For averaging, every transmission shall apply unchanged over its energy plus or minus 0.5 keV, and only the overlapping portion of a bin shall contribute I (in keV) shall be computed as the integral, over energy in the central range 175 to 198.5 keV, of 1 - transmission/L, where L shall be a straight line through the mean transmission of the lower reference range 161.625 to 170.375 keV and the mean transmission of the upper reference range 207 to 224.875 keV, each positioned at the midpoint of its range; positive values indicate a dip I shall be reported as 3.4 keV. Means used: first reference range 243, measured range 221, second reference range 280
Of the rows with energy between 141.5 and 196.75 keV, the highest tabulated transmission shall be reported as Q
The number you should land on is 295.9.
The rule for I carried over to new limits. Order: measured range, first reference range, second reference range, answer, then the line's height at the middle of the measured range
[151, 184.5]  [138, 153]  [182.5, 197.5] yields 3.30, 250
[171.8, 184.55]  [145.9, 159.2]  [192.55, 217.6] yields 4.14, 274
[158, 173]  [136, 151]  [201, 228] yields 1.48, 270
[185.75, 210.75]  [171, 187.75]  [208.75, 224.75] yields -4.34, 235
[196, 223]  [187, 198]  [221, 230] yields -3.57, 258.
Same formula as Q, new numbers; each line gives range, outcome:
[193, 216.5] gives 326.2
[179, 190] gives 232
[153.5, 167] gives 283.8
